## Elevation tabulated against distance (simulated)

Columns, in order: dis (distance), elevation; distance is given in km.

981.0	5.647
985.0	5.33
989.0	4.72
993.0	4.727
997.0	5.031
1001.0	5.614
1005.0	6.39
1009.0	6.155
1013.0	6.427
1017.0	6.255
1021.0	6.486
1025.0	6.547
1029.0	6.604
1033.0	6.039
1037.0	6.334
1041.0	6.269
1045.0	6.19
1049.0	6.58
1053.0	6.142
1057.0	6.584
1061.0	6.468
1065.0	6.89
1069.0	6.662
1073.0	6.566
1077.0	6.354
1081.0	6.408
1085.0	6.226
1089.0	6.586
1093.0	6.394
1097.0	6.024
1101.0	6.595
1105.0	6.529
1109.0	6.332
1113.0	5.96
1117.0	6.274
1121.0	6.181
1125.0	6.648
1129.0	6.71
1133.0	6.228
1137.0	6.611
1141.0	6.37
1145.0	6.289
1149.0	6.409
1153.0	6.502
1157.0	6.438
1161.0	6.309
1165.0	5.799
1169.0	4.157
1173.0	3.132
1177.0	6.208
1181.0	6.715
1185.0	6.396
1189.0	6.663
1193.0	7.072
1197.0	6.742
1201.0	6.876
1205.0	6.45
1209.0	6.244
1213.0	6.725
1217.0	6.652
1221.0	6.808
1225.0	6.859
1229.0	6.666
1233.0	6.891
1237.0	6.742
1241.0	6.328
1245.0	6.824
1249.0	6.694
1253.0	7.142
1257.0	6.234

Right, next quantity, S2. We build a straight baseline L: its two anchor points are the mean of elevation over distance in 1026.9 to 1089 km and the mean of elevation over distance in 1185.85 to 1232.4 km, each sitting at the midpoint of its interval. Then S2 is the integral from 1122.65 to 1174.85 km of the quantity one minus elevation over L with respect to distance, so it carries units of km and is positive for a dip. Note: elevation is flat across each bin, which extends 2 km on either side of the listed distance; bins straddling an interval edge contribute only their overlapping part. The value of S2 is 4.8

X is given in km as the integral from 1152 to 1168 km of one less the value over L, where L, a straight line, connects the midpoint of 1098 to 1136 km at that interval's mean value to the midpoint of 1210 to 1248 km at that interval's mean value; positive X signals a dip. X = 1.0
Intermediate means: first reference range 6.38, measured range 6.12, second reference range 6.71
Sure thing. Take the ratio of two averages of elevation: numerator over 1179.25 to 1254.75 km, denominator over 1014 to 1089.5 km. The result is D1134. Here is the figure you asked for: 1.04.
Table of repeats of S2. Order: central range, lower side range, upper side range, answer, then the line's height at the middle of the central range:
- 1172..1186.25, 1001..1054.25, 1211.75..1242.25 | 1.9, 6.62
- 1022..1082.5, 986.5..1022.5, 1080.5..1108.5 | -3.6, 6.09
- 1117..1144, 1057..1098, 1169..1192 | -1.5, 6.09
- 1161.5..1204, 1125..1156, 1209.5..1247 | 3.8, 6.58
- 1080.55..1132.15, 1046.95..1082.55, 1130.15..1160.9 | 0.7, 6.46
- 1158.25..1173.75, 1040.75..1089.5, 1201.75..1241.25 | 3.6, 6.59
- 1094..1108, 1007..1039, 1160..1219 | -0.3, 6.25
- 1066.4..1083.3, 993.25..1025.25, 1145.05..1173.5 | -1.8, 5.88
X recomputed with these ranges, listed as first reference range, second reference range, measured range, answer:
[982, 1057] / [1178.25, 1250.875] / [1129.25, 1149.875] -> 0.0 km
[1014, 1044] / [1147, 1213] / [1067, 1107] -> -1.0 km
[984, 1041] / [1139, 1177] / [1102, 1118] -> -1.4 km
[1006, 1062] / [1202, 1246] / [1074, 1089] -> 0.1 km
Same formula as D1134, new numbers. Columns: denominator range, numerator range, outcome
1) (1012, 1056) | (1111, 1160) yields 1.00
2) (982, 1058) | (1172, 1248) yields 1.08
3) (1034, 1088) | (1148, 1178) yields 0.87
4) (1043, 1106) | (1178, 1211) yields 1.03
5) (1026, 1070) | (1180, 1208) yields 1.04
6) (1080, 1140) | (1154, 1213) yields 0.96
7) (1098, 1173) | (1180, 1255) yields 1.09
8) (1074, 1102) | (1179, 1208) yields 1.05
